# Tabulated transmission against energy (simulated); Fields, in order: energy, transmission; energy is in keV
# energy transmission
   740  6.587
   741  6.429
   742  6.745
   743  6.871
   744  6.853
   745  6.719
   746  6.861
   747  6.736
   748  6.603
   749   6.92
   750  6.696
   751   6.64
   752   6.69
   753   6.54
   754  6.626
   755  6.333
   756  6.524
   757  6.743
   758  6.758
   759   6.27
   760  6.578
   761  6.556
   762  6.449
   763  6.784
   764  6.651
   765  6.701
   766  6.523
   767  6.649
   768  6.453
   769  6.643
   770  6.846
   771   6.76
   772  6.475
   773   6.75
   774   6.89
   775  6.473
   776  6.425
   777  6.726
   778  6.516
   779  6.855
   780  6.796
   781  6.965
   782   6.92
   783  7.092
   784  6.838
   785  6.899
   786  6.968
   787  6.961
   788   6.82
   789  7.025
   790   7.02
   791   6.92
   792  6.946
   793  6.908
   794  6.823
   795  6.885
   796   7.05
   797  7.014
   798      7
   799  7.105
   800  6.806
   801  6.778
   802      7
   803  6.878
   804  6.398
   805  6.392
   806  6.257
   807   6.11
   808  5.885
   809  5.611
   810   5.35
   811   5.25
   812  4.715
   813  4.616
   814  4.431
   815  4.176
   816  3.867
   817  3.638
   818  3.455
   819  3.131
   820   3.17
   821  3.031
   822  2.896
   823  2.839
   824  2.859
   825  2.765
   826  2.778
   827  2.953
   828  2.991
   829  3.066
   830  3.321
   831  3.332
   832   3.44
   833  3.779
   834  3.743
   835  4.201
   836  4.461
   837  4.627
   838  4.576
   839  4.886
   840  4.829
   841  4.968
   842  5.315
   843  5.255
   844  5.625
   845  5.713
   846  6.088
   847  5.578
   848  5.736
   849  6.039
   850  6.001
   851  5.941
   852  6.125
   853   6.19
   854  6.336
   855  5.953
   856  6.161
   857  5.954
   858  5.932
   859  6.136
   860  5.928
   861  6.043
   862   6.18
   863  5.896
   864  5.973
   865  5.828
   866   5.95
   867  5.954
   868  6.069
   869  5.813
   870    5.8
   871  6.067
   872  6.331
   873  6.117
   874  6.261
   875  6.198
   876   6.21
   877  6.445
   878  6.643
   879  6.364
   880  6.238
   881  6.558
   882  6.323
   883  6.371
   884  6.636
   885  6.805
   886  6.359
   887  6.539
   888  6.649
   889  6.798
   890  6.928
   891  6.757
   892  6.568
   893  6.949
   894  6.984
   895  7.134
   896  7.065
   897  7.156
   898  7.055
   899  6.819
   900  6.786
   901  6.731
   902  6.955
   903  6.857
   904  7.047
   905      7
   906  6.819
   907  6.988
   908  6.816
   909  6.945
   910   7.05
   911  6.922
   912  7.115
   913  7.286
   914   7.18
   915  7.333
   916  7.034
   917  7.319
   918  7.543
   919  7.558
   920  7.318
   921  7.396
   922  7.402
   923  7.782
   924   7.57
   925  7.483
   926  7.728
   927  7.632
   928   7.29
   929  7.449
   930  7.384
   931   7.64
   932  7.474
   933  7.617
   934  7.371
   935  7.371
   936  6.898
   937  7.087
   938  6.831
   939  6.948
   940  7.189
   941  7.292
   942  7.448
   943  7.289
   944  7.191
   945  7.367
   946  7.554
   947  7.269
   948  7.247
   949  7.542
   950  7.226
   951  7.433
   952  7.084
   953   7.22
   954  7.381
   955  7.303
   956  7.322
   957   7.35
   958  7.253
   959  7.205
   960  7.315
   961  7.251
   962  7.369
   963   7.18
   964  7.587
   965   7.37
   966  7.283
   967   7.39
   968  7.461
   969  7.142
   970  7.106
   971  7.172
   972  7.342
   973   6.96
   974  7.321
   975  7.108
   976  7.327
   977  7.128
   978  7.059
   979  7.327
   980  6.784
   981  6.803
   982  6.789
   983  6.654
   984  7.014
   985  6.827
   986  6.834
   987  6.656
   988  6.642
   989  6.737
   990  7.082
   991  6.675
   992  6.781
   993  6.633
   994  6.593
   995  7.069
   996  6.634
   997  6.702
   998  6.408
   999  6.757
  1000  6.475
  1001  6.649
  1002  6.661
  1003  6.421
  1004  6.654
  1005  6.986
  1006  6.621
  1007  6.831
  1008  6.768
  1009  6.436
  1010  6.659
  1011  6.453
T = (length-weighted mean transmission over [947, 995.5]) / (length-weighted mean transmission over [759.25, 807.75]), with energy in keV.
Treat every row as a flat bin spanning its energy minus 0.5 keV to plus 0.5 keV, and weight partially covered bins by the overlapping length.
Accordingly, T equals 1.05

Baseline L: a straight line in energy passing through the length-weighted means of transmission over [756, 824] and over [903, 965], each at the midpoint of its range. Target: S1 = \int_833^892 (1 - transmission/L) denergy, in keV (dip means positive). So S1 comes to 7.0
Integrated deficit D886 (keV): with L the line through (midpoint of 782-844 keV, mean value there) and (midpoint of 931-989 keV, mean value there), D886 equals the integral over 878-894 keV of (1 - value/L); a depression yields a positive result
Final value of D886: -1.1 keV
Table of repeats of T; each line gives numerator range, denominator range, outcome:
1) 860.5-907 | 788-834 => 1.29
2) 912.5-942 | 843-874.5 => 1.23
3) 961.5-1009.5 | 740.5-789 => 1.03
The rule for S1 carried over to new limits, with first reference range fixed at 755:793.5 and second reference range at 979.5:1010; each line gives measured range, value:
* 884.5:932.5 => -2.8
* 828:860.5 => 7.7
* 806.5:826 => 7.7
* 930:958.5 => -2.4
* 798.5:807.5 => 0.1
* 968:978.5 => -0.7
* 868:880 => 0.9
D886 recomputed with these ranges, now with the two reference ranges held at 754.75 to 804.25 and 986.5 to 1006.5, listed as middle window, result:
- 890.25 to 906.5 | -0.5 keV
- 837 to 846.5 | 2.2 keV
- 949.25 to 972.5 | -2.1 keV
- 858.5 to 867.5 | 1.0 keV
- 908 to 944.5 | -3.2 keV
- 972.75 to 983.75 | -0.5 keV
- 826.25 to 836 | 4.7 keV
